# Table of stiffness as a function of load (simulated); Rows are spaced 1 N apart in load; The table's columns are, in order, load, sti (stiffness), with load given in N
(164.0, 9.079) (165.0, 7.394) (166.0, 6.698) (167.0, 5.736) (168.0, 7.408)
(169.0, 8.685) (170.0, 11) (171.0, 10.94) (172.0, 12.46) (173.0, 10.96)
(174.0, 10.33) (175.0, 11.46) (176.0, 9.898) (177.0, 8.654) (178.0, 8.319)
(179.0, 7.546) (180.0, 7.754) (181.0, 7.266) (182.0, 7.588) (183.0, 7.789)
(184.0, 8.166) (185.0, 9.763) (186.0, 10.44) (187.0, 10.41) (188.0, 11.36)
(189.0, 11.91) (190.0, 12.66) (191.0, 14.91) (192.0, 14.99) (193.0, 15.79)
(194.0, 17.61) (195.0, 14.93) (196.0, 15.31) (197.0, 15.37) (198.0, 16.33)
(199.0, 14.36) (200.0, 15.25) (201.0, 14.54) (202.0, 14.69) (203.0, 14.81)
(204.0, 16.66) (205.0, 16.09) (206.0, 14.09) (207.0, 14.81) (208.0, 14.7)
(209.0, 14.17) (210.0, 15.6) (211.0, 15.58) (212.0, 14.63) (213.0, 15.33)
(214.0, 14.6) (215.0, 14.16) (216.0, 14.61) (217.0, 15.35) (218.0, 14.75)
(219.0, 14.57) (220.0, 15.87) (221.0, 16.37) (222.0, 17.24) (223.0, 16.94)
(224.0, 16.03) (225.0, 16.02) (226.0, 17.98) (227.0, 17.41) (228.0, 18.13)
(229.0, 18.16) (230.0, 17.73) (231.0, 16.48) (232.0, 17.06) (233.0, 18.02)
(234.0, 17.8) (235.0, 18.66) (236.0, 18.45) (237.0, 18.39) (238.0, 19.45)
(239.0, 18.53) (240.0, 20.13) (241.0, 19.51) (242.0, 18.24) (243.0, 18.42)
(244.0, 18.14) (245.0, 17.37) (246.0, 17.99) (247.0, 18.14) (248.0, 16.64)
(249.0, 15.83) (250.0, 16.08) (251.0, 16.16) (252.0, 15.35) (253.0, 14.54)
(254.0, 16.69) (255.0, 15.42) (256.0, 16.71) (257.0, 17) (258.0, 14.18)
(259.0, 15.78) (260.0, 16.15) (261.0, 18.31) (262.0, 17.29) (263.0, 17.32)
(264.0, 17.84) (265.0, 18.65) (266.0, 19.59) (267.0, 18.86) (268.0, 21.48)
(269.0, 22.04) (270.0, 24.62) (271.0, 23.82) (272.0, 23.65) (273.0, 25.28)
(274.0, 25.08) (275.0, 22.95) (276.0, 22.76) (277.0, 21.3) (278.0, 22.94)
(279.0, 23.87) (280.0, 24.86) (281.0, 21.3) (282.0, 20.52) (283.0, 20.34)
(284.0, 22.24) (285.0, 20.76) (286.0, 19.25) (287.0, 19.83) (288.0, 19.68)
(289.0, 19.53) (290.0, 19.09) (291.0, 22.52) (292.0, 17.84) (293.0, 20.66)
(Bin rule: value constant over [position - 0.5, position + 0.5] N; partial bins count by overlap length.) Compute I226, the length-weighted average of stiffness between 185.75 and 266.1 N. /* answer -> 16.2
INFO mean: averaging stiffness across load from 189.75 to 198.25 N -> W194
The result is 15.4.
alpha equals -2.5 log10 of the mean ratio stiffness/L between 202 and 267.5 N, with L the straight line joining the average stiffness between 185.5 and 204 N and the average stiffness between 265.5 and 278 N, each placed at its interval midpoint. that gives 0.11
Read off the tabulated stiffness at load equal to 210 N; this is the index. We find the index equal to 15.6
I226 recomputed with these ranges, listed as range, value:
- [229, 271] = 17.9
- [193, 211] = 15.3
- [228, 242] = 18.3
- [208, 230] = 15.9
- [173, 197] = 11.2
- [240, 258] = 17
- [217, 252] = 17.4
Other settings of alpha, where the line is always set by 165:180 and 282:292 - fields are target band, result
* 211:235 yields -0.16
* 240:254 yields -0.06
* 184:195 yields -0.18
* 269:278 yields -0.24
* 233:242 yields -0.21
